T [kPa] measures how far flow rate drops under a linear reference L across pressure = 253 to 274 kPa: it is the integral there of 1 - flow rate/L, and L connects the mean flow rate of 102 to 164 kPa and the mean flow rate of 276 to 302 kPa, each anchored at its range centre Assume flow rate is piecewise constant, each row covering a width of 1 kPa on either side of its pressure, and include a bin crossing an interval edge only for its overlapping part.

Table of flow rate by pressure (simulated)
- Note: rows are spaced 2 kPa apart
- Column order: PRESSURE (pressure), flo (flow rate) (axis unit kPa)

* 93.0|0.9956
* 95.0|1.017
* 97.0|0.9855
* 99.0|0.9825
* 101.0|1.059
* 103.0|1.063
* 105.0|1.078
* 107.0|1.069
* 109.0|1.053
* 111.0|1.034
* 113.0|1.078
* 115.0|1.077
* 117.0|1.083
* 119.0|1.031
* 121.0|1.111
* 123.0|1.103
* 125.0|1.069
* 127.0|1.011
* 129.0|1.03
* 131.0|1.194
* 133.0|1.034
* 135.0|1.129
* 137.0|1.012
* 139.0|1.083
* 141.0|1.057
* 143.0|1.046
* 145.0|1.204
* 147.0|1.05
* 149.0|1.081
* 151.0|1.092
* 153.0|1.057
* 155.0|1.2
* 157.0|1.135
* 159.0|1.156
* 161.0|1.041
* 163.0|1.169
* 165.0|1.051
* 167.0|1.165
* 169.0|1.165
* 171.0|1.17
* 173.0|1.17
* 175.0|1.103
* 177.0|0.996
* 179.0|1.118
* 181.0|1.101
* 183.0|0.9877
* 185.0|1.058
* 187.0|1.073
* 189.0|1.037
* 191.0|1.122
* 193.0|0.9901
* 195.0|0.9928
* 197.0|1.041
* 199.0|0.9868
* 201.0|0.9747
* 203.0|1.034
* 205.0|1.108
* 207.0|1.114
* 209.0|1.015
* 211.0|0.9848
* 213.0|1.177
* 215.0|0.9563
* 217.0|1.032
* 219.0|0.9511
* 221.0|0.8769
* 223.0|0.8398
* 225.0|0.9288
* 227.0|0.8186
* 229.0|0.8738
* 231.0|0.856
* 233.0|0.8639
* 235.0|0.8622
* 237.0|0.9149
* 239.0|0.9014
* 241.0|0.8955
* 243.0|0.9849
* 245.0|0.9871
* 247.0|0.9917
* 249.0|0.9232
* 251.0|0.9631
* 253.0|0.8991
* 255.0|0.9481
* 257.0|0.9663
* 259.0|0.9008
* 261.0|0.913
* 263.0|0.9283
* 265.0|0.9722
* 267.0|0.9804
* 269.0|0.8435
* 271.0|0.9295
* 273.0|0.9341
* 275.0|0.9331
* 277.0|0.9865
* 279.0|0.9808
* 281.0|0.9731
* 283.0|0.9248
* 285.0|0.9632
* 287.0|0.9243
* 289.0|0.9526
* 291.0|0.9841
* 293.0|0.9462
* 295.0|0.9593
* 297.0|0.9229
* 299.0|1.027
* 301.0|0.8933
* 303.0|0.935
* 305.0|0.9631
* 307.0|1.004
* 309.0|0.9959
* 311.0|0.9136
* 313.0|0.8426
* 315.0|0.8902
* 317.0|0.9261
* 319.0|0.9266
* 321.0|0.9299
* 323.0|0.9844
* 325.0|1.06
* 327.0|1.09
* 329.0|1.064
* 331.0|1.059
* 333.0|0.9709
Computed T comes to 1.0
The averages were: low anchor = 1.08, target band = 0.93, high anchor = 0.957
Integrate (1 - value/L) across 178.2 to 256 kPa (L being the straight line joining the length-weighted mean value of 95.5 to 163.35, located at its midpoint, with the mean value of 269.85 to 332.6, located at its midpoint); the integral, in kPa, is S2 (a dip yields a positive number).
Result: 3.1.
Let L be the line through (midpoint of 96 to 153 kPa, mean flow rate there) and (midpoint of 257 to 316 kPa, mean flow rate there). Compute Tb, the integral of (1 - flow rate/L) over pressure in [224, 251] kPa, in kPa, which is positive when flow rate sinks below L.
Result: 1.93 kPa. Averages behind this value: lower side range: 1.07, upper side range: 0.942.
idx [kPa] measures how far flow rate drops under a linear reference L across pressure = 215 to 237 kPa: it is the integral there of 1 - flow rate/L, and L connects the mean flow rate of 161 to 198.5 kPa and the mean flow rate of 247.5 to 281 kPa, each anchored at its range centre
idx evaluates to 2.4 kPa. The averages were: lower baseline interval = 1.08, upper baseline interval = 0.939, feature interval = 0.894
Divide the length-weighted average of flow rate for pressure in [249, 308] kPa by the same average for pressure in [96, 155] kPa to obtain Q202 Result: 0.9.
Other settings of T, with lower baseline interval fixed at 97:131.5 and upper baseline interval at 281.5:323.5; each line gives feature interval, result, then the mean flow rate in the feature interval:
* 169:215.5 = -2.2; 1.06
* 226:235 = 1.2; 0.854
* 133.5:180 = -3.2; 1.11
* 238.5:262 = 0.9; 0.94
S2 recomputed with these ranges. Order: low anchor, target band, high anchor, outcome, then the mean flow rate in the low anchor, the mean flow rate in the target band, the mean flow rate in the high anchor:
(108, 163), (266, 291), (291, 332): 1.1 kPa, 1.08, 0.945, 0.967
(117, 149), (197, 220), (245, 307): -0.5 kPa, 1.08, 1.03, 0.947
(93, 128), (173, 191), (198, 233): -1.3 kPa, 1.05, 1.07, 0.969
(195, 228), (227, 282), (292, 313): 2.5 kPa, 0.99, 0.928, 0.951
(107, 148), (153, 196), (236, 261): -3.0 kPa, 1.07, 1.09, 0.939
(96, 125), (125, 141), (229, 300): -0.4 kPa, 1.06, 1.07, 0.937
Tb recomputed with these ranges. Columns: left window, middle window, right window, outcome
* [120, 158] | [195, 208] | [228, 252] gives -0.7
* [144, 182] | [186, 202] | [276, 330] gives 0.8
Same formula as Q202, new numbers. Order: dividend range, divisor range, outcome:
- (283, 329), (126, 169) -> 0.87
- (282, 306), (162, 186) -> 0.86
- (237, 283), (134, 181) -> 0.85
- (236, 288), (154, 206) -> 0.87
